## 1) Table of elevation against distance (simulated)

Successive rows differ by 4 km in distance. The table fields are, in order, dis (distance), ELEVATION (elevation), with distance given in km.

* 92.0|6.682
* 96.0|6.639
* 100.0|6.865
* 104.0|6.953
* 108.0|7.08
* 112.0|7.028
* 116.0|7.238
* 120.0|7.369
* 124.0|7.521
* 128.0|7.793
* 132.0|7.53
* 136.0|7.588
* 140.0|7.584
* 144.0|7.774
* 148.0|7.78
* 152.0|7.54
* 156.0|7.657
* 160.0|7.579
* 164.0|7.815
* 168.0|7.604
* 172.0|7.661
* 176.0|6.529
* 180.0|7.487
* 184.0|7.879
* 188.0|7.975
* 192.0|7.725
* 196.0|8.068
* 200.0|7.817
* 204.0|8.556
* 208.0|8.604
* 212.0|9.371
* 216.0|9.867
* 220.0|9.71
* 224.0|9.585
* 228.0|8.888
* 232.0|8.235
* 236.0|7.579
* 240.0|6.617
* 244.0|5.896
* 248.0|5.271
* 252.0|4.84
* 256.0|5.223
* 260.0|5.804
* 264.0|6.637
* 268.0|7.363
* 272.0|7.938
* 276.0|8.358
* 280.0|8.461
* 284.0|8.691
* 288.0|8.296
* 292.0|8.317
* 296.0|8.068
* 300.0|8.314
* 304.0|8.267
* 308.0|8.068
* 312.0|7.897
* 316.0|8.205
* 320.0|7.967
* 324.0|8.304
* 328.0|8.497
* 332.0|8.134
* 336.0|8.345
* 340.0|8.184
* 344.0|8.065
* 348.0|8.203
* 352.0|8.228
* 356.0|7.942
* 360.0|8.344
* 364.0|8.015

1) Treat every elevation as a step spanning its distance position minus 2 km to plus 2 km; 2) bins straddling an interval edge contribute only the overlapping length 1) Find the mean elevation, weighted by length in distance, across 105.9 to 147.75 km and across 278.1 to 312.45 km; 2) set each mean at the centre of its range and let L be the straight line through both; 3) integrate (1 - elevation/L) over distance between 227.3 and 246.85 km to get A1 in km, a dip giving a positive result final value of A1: 1.8 km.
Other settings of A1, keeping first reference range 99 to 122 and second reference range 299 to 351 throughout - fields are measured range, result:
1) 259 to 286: 0.85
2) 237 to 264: 7.09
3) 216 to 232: -3.41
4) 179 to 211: -2.31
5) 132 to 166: -1.69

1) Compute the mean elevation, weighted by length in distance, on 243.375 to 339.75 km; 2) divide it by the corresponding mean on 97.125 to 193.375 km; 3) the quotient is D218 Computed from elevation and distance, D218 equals 1.01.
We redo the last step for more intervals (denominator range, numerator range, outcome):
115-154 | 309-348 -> 1.08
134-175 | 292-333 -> 1.07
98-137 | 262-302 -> 1.10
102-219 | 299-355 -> 1.05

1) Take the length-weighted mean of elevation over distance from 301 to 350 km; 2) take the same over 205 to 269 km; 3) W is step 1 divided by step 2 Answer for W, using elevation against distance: 1.1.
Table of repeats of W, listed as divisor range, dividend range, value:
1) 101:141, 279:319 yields 1.12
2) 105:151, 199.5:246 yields 1.13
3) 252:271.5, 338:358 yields 1.30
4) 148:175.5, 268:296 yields 1.09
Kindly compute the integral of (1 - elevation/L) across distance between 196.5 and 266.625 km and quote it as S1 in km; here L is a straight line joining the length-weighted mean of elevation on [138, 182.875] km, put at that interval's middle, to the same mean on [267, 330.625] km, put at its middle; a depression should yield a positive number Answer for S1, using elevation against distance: 2.68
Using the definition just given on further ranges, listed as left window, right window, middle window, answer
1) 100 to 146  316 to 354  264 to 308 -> -0.6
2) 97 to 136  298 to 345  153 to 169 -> -0.4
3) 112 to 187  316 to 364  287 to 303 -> -0.4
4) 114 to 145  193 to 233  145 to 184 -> 2.6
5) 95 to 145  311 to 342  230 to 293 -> 6.8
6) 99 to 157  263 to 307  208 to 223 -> -3.3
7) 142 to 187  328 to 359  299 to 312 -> -0.2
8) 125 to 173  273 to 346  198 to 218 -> -2.5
